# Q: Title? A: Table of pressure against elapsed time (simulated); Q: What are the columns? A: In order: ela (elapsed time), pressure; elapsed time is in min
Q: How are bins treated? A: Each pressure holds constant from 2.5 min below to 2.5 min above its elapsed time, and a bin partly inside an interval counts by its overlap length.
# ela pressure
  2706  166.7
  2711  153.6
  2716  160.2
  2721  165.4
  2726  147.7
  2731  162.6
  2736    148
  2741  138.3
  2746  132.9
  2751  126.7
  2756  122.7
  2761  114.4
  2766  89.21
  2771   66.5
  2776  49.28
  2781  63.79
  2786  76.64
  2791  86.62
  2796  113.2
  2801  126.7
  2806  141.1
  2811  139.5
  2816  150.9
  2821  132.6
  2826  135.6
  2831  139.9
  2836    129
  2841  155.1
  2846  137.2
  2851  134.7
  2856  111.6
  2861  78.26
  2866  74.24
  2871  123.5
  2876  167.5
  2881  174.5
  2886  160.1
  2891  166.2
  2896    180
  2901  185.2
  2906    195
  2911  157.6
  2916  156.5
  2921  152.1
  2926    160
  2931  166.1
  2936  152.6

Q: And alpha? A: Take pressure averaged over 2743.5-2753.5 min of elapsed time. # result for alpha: 130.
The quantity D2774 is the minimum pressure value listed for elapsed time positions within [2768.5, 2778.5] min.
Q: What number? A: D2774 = 49.28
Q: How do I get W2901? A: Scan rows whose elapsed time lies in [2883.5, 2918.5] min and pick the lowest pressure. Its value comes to 156.5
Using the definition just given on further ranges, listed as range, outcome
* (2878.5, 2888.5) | 160.1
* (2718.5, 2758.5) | 122.7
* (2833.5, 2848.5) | 129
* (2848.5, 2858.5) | 111.6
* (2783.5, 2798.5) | 76.64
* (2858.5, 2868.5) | 74.24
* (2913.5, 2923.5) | 152.1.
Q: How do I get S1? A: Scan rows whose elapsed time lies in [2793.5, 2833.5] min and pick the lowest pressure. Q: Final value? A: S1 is 113.2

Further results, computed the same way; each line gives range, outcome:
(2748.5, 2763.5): 114.4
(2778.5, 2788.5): 63.79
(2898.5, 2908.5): 185.2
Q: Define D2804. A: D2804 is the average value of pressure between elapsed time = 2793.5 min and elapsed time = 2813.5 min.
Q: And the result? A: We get 130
